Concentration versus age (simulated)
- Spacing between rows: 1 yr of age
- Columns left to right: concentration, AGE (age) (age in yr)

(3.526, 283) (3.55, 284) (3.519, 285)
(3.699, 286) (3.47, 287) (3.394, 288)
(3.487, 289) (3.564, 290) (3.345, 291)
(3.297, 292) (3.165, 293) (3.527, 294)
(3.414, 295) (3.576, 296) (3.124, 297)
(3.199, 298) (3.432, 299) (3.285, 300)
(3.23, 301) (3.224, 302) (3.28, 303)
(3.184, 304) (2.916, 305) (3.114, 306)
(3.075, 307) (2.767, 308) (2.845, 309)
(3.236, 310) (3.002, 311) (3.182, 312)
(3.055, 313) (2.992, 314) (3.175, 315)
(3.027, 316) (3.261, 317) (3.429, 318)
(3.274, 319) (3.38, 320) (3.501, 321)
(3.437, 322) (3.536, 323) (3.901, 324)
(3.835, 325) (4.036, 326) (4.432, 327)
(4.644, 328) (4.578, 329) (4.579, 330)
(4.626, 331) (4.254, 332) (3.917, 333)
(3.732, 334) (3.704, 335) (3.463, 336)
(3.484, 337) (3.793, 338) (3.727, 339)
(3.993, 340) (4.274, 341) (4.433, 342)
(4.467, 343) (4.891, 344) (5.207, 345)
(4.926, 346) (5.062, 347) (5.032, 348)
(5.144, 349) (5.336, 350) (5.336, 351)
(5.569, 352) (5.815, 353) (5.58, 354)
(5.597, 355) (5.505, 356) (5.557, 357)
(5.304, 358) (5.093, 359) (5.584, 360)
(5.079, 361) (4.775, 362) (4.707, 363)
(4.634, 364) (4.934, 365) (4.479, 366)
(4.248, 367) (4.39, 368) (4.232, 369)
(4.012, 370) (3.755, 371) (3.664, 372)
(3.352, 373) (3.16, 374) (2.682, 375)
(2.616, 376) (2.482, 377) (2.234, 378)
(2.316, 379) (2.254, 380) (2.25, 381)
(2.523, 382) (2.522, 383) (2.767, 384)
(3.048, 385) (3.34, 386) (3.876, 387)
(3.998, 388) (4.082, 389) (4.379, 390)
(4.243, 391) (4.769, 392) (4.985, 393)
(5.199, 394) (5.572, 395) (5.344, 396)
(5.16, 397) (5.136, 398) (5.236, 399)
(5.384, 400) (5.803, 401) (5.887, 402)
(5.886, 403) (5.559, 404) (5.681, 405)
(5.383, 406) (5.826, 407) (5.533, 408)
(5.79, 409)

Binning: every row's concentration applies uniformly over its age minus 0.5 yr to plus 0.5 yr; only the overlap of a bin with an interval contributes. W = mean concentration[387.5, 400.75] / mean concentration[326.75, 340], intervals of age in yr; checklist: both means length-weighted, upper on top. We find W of 1.21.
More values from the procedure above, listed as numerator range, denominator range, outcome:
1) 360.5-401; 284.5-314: 1.22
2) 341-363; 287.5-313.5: 1.60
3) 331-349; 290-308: 1.32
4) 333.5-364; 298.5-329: 1.42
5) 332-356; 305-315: 1.53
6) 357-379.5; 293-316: 1.27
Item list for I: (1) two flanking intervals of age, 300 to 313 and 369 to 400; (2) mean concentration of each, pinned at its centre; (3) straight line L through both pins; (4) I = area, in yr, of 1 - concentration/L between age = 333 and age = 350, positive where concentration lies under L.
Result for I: -4.8 yr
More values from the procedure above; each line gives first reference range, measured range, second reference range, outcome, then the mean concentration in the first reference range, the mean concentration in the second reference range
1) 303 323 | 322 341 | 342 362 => 0.5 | 3.16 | 5.23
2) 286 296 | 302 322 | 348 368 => 4.1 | 3.43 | 5.15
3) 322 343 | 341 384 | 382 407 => 0.4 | 4.04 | 4.7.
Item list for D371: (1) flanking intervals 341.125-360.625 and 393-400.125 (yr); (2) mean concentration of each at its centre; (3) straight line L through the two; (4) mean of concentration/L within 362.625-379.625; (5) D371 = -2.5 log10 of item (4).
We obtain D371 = 0.40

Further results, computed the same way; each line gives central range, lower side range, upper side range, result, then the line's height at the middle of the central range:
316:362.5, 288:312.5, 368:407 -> -0.22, 3.62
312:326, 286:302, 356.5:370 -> 0.15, 3.89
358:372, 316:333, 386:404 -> -0.02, 4.51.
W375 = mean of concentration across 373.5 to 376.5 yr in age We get 2.82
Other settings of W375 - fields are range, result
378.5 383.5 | 2.37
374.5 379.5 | 2.47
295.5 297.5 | 3.35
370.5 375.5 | 3.32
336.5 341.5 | 3.85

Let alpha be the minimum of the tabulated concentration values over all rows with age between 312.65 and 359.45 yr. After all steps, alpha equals 2.992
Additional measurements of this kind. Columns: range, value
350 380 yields 2.234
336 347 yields 3.463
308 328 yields 2.767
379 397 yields 2.25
